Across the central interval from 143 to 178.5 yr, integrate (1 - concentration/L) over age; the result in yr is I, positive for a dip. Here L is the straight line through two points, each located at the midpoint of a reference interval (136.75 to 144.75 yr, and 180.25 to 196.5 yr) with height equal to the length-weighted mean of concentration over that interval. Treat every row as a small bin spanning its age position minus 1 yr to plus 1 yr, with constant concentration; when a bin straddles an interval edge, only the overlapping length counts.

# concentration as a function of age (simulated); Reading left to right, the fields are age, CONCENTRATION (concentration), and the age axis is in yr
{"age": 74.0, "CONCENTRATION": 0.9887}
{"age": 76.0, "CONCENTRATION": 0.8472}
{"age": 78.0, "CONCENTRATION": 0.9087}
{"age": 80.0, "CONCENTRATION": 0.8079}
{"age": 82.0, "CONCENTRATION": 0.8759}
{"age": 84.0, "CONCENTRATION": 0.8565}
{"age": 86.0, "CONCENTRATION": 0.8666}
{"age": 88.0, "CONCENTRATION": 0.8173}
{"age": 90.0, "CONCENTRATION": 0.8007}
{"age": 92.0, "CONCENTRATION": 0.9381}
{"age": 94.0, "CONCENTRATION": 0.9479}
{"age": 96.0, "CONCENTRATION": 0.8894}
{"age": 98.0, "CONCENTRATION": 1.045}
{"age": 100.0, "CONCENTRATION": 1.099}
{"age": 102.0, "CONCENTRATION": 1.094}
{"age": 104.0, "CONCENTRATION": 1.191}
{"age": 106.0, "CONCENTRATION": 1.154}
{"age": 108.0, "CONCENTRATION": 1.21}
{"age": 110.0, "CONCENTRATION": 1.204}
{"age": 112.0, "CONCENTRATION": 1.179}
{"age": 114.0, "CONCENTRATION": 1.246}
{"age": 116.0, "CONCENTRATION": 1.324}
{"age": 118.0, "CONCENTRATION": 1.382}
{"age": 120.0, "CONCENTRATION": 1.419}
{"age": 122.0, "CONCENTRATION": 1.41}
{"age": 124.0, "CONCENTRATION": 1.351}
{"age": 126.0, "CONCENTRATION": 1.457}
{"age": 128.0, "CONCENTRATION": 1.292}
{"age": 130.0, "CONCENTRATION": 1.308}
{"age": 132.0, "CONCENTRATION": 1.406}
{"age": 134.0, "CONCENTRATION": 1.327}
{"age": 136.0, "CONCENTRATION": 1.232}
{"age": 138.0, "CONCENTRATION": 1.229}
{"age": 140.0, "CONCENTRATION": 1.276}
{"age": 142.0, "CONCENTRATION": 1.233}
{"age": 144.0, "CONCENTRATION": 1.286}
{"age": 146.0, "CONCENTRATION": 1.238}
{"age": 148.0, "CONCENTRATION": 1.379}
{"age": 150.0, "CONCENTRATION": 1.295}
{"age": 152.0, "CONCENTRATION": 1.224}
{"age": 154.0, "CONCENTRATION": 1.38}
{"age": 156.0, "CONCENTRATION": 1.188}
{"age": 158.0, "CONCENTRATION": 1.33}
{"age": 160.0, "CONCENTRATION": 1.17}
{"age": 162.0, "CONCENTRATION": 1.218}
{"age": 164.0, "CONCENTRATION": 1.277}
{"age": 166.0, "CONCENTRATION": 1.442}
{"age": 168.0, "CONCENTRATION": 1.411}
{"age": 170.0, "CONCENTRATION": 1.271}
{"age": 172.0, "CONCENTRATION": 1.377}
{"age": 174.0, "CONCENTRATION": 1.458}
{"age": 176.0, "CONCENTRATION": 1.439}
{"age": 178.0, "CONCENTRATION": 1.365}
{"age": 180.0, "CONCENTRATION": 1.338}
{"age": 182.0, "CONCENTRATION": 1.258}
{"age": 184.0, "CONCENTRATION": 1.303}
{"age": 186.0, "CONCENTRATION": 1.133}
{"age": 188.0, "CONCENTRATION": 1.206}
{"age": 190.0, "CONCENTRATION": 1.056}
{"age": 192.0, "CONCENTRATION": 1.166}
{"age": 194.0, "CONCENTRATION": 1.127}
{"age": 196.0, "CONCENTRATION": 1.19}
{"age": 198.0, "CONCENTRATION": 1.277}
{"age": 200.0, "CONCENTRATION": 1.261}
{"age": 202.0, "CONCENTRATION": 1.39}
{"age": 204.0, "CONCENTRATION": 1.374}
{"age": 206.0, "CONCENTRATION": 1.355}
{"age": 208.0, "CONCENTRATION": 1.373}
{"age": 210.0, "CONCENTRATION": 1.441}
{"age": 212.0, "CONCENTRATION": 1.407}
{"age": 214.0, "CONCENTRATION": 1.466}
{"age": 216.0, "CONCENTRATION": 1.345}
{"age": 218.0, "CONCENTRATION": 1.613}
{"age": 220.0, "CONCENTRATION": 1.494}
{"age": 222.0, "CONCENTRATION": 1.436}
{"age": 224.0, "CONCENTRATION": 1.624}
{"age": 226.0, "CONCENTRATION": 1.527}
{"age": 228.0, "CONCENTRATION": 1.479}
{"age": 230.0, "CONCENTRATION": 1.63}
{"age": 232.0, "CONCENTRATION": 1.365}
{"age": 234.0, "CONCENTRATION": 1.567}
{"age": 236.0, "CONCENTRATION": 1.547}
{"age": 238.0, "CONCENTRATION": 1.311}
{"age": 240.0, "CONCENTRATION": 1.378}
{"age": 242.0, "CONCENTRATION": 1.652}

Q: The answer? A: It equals -2.71 yr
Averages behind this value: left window 1.25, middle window 1.32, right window 1.19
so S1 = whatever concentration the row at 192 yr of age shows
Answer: 1.166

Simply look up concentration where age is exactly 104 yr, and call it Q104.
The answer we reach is 1.191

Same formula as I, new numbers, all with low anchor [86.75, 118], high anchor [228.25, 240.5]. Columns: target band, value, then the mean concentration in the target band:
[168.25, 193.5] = 0.6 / 1.28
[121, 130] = -1.7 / 1.37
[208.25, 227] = -0.8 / 1.48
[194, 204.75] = 0.7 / 1.28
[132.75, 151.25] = -1.2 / 1.28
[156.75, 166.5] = -0.1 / 1.28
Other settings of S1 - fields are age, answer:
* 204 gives 1.374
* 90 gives 0.8007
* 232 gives 1.365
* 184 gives 1.303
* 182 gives 1.258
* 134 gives 1.327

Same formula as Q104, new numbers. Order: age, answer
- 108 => 1.21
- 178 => 1.365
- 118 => 1.382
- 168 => 1.411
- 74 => 0.9887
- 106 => 1.154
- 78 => 0.9087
